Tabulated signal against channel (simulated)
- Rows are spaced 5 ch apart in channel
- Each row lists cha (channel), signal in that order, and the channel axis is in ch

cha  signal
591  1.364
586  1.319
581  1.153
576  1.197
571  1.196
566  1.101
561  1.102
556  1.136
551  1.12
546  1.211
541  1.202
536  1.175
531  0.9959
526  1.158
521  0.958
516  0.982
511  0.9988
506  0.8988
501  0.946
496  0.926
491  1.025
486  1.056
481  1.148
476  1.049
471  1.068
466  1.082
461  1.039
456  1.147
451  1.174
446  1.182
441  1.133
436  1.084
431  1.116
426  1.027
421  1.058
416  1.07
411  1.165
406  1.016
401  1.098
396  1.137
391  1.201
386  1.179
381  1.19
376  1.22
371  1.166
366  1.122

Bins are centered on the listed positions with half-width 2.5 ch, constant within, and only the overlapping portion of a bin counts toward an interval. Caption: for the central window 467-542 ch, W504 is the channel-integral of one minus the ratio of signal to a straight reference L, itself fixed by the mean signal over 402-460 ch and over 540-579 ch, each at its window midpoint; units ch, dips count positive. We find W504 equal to 6.4 ch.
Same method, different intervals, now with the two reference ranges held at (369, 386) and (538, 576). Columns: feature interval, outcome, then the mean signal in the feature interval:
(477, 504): 3.45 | 1.02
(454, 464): 0.73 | 1.09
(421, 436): 1.39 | 1.07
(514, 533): 2.24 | 1.03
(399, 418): 1.56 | 1.09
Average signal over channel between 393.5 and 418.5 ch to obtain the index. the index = 1.1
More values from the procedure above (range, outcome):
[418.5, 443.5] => 1.08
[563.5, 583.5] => 1.16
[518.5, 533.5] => 1.04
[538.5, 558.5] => 1.17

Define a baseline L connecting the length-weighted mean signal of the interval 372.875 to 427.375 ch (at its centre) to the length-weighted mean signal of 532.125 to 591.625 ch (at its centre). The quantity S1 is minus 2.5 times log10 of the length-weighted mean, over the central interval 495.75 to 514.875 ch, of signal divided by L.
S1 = 0.22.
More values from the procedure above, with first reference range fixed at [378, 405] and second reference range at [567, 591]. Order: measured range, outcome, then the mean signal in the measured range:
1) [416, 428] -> 0.114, 1.05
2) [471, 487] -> 0.098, 1.08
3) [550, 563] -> 0.089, 1.12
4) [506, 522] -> 0.232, 0.969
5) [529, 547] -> 0.059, 1.14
